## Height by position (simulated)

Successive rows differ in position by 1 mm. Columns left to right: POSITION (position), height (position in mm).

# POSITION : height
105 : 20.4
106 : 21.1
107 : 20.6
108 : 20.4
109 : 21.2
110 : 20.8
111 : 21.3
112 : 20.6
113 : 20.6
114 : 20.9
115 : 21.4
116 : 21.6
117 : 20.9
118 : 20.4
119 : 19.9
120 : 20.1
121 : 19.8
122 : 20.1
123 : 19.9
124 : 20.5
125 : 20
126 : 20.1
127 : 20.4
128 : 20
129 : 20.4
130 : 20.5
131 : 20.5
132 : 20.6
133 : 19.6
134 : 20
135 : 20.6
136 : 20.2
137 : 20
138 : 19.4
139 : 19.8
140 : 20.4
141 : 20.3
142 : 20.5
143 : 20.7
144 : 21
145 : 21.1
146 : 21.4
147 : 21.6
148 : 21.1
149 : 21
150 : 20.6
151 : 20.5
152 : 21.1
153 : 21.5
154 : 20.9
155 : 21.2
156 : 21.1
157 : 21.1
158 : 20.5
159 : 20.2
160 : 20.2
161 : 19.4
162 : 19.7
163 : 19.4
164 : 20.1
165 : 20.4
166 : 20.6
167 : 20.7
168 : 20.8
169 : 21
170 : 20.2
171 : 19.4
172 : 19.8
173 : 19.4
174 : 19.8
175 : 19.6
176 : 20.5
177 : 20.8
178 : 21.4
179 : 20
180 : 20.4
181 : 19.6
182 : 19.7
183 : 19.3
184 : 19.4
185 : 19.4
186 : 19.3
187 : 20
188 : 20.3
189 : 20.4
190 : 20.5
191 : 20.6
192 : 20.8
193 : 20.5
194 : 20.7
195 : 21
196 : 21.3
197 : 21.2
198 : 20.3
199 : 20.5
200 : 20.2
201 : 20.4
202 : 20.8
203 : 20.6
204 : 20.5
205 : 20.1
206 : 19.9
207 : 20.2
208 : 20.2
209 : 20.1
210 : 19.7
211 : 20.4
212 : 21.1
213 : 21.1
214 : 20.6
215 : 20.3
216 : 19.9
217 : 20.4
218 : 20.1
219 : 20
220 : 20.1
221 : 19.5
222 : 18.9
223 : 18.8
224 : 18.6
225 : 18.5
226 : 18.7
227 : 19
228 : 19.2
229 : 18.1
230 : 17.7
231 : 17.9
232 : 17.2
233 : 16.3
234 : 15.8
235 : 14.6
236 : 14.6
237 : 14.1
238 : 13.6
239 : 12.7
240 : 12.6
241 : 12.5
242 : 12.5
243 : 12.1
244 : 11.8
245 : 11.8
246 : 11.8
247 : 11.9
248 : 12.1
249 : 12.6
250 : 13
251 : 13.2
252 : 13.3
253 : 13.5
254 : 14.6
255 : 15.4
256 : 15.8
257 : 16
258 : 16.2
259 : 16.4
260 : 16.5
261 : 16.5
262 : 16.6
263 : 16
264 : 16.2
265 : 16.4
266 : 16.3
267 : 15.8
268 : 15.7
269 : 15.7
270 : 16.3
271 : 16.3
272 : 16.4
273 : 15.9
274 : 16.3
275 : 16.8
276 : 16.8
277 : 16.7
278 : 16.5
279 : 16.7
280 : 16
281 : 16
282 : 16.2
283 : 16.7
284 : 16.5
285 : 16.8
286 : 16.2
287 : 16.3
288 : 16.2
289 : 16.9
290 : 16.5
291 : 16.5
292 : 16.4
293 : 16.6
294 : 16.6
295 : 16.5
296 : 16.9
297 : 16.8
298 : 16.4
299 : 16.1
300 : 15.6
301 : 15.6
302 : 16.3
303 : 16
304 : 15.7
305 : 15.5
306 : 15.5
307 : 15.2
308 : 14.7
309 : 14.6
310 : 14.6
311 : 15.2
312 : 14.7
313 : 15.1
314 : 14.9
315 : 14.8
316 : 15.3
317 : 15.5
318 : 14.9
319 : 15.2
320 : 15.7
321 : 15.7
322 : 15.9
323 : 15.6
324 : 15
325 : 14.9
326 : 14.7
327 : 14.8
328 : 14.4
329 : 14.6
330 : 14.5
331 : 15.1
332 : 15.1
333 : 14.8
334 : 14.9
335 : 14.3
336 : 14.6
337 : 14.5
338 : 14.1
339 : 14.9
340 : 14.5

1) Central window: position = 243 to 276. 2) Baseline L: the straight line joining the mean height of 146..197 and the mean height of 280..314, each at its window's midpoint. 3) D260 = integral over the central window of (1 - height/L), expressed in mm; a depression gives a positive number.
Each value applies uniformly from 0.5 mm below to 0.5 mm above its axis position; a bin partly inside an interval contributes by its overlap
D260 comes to 4.4 mm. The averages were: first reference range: 20.4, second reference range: 16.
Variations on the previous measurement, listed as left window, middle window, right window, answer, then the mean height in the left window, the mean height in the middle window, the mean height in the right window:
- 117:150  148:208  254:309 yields -3.9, 20.4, 20.4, 16.2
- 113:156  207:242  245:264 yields -4.2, 20.5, 18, 14.5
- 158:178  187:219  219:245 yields -4.4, 20.1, 20.5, 16.2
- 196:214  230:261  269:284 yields 6.8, 20.5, 14.2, 16.4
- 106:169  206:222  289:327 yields -1.6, 20.5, 20.2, 15.6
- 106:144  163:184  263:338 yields -1.1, 20.4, 20.1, 15.7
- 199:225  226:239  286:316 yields 1.8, 20.1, 16.4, 15.8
